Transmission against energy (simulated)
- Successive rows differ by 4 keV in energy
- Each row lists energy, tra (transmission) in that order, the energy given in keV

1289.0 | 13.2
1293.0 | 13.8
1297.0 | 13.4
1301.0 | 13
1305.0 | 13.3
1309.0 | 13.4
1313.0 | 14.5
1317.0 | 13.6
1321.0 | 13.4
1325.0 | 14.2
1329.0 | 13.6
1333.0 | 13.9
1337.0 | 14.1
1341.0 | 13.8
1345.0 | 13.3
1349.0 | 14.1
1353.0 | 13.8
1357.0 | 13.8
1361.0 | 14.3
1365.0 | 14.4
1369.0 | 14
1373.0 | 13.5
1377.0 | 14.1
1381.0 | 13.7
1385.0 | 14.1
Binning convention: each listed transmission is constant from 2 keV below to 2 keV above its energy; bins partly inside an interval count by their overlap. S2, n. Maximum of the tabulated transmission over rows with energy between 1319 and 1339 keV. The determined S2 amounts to 14.2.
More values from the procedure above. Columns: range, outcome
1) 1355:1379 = 14.4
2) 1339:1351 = 14.1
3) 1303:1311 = 13.4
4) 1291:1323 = 14.5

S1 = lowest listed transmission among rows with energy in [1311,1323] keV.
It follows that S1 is 13.4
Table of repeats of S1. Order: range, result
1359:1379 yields 13.5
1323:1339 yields 13.6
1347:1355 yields 13.8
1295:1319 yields 13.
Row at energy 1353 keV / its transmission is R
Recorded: 13.8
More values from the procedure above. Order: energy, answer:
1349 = 14.1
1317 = 13.6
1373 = 13.5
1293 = 13.8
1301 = 13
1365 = 14.4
